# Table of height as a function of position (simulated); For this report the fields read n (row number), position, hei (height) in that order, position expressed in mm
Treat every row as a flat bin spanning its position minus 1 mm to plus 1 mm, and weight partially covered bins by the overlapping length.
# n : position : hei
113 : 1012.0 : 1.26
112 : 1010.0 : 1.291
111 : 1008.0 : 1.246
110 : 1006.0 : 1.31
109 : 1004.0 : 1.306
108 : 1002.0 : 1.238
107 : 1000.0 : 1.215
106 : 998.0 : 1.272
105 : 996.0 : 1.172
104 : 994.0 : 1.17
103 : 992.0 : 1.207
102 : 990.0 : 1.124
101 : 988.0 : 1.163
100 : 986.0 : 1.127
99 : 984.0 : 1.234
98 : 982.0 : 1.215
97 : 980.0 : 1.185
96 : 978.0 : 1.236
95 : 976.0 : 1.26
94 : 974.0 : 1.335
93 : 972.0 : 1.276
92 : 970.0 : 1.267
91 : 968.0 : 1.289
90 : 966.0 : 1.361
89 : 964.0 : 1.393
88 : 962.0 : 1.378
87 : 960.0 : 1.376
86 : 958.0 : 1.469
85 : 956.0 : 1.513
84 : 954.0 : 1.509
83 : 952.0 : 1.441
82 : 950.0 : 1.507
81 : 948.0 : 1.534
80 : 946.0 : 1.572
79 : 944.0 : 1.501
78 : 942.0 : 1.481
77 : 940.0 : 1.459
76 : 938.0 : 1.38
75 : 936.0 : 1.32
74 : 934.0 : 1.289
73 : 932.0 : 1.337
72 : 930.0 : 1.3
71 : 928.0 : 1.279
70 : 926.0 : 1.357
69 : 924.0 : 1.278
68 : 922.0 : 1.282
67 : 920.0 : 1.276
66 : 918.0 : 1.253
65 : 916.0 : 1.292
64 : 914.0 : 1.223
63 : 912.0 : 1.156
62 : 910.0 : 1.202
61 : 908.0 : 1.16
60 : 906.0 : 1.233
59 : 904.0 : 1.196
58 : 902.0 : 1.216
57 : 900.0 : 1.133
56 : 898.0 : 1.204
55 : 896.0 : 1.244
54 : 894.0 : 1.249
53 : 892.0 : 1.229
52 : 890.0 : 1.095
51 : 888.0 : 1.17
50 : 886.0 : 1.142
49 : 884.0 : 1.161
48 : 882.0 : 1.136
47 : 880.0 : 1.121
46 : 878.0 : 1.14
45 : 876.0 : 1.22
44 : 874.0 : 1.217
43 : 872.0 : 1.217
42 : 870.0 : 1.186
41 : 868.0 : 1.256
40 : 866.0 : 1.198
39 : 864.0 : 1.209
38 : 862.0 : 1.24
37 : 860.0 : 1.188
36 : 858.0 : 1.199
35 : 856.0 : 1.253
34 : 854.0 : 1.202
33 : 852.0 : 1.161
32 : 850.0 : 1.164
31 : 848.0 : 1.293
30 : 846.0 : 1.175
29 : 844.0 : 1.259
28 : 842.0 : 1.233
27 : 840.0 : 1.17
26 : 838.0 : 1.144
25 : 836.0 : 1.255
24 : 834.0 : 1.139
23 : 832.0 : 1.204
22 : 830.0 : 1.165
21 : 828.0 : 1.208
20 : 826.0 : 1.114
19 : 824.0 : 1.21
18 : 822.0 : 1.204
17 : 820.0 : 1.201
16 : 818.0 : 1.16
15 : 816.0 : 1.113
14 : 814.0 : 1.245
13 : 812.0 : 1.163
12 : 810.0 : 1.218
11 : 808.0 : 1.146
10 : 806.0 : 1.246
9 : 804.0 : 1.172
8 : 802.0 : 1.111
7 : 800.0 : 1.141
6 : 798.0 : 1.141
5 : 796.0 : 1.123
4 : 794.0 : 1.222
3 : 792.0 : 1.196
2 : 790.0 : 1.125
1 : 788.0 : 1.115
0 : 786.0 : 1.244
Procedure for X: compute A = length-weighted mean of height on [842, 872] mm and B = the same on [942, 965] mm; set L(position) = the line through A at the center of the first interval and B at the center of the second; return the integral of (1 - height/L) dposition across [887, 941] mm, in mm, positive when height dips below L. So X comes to 4.5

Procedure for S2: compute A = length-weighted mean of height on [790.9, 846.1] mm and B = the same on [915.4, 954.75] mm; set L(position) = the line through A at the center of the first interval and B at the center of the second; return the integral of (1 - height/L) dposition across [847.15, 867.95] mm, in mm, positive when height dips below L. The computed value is 0.6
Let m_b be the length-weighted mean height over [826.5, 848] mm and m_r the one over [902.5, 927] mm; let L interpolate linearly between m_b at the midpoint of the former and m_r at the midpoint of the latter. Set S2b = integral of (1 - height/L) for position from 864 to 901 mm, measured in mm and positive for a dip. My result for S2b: 1.2 mm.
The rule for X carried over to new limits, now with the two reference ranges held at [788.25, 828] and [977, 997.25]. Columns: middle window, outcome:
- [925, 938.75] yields -1.7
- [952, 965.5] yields -2.9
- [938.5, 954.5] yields -4.3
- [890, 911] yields -0.4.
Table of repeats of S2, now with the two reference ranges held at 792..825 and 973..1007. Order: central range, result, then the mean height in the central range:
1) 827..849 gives -0.4 mm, 1.2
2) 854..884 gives -0.1 mm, 1.2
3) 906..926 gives -0.6 mm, 1.24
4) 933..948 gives -2.8 mm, 1.44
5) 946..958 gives -2.9 mm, 1.5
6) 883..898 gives 0.1 mm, 1.19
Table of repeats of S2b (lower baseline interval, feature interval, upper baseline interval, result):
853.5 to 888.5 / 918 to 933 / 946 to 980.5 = 0.1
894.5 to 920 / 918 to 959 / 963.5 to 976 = -4.4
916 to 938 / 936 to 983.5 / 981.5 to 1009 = -4.7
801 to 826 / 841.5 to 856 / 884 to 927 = -0.2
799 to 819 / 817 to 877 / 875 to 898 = -1.5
